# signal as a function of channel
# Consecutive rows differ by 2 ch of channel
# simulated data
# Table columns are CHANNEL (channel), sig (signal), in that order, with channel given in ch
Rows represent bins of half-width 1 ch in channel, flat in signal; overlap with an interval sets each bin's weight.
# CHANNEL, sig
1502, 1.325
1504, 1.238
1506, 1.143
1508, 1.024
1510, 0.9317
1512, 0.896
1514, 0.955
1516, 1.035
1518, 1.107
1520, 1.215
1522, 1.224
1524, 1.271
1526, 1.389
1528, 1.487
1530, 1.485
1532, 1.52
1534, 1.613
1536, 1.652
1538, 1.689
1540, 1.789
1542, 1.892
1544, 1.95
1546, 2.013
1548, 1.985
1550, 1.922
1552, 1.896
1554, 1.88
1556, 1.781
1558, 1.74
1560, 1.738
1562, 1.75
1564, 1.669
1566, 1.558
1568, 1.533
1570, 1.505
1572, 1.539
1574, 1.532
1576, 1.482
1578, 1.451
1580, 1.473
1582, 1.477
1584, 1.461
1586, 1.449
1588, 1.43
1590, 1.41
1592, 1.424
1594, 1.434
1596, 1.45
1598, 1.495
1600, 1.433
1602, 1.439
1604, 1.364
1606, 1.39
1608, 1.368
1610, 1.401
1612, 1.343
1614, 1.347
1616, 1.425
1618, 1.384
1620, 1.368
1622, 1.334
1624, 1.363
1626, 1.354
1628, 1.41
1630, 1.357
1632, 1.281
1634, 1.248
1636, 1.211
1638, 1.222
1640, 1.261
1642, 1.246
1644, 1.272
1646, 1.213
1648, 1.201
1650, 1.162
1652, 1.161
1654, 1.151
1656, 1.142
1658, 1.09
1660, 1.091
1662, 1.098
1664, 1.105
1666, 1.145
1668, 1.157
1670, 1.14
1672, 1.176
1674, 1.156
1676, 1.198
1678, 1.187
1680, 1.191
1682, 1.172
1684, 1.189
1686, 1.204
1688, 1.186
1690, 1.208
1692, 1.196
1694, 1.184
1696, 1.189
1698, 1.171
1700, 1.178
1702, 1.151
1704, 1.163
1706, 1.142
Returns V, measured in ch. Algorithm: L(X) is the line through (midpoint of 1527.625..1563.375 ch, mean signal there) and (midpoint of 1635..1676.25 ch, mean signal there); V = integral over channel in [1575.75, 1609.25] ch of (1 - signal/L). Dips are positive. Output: 1.7 ch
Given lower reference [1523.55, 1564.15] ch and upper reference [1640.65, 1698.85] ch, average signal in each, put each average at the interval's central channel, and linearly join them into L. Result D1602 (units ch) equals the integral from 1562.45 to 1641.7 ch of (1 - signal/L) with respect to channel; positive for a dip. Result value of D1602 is 3.1 ch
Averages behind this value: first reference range 1.73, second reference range 1.17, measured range 1.41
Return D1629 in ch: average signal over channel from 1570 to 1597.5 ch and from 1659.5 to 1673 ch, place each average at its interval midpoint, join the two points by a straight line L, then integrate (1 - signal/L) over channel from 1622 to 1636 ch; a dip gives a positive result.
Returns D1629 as -0.5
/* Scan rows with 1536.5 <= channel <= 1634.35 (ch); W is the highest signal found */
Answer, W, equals 2.013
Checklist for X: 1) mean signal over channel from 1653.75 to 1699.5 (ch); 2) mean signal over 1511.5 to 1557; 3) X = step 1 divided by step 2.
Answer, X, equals 0.75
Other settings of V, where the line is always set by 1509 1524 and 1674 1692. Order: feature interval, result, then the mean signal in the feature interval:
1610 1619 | -1.9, 1.38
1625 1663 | -1.9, 1.22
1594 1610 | -4.1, 1.42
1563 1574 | -4.5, 1.56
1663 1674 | 0.3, 1.15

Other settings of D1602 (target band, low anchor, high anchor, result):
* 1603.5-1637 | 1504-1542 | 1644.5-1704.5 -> -3.6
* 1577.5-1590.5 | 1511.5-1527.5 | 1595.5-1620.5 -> -1.2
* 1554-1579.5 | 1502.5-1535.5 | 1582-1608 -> -4.9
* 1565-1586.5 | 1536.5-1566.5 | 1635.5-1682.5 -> 2.3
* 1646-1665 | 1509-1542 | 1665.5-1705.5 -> 1.1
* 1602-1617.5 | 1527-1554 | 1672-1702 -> 1.1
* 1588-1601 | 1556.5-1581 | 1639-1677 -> 0.2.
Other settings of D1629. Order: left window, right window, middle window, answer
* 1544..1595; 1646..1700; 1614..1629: 0.2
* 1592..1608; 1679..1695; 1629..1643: 0.7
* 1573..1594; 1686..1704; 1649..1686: 2.9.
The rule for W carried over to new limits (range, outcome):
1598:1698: 1.495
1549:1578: 1.922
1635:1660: 1.272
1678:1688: 1.204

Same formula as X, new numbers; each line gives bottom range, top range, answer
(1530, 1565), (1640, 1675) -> 0.65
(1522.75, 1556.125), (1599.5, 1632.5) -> 0.80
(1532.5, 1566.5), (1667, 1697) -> 0.66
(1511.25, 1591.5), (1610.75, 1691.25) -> 0.79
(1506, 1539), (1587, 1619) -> 1.10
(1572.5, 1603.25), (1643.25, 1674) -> 0.79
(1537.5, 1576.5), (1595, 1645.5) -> 0.77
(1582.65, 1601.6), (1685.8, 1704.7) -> 0.82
